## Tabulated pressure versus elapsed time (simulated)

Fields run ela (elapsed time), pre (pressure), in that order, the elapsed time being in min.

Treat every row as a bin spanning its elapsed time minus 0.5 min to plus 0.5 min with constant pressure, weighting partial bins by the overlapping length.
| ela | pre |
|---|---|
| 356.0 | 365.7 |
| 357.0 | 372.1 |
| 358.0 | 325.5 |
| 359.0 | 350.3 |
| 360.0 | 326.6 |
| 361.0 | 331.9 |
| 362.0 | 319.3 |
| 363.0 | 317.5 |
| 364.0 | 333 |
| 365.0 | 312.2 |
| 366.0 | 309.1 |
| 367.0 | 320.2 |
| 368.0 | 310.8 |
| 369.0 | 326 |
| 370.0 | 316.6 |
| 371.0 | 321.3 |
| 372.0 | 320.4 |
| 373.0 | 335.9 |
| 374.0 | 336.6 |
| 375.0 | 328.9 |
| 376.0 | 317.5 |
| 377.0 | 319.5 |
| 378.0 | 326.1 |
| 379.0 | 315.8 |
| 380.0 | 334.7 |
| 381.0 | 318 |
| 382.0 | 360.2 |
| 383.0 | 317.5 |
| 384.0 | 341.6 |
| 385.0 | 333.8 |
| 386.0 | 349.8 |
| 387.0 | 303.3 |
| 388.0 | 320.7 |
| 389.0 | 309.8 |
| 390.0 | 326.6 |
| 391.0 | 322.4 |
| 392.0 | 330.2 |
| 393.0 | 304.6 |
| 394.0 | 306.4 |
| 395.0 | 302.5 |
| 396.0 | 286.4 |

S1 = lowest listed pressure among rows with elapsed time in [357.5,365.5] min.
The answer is 312.2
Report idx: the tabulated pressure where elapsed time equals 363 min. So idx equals 317.5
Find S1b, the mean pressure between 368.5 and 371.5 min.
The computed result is 321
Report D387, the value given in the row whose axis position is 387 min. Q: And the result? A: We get 303.3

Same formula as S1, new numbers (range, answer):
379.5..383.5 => 317.5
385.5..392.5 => 303.3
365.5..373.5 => 309.1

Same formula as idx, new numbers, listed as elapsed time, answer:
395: 302.5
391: 322.4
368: 310.8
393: 304.6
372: 320.4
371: 321.3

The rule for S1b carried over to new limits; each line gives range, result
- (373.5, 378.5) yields 326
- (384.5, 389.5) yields 323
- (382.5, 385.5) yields 331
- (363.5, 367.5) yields 319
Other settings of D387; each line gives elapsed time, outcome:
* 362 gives 319.3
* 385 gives 333.8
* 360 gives 326.6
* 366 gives 309.1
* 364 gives 333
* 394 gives 306.4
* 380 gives 334.7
